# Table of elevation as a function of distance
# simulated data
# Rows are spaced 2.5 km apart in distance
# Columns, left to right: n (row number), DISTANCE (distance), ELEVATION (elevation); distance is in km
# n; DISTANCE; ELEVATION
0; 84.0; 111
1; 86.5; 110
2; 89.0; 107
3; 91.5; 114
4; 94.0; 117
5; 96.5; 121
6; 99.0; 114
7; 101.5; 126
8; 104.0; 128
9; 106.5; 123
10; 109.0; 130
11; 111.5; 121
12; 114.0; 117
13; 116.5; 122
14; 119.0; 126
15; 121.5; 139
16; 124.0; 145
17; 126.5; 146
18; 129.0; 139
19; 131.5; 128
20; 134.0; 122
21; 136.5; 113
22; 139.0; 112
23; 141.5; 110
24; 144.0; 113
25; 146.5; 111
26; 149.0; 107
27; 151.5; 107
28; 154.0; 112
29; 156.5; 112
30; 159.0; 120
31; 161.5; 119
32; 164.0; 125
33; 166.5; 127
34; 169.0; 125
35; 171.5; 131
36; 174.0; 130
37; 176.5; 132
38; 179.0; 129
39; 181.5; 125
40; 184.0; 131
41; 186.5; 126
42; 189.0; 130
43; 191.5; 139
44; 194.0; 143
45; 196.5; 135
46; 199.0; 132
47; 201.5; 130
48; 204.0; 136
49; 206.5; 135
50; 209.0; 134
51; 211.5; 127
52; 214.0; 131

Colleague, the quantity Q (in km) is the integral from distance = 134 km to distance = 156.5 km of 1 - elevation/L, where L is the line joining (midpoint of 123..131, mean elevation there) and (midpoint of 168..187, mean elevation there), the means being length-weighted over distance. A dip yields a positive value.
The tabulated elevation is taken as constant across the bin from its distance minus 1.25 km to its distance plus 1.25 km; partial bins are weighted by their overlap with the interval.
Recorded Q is 4.2 km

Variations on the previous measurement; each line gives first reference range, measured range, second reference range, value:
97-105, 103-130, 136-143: -2.90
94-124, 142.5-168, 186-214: 2.74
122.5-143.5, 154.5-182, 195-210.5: 1.17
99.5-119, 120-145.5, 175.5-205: -0.10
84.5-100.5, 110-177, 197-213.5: -0.23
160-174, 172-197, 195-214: -0.56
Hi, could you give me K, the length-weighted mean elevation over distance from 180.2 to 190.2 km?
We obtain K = 128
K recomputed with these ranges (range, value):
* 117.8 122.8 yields 133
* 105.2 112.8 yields 125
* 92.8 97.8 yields 119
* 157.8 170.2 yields 123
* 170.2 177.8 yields 131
